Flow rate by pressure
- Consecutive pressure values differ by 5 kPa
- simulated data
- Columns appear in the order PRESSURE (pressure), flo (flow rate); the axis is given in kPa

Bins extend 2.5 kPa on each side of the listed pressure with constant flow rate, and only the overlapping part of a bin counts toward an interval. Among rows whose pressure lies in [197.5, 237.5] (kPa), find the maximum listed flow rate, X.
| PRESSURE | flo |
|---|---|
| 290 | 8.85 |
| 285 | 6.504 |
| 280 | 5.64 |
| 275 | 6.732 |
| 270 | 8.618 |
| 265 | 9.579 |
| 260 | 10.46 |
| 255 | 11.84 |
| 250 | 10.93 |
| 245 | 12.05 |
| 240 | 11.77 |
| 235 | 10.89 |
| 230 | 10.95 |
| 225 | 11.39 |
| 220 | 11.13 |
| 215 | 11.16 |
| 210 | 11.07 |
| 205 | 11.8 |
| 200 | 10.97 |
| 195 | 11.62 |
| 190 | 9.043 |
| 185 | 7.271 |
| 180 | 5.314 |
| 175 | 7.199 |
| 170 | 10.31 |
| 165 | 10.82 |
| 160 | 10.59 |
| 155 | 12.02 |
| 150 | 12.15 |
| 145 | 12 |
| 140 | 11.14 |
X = 11.8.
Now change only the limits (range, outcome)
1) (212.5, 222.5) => 11.16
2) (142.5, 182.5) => 12.15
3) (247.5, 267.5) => 11.84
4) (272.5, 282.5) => 6.732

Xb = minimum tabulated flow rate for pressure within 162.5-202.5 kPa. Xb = 5.314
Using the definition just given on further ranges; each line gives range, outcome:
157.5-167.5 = 10.59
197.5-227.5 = 10.97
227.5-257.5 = 10.89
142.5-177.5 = 7.199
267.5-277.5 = 6.732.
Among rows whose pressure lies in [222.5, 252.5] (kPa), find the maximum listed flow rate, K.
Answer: 12.05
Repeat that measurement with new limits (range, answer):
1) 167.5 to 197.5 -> 11.62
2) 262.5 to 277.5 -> 9.579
